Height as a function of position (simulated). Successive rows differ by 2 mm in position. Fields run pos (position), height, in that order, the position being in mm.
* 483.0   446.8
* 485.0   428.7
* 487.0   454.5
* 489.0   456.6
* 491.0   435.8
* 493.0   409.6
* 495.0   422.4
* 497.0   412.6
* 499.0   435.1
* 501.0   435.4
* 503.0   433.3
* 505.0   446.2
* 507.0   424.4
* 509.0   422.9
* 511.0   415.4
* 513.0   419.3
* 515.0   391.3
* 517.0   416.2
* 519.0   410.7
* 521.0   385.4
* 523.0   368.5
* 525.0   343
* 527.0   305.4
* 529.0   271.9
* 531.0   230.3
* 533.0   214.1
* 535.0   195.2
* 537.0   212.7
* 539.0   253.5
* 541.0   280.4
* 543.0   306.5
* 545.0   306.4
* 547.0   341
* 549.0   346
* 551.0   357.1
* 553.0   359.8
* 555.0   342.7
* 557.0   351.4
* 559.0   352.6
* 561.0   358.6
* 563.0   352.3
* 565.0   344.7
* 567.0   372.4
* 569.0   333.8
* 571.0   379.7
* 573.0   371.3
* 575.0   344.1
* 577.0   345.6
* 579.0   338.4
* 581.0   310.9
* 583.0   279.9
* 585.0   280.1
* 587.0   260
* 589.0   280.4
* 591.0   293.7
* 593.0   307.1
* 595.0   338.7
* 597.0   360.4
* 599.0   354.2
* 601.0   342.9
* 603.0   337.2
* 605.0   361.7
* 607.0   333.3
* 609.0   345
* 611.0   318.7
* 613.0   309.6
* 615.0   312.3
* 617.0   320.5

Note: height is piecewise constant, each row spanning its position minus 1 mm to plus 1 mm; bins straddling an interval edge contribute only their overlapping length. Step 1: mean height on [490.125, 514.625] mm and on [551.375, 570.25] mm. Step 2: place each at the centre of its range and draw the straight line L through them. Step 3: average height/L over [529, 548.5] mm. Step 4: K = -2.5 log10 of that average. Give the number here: 0.40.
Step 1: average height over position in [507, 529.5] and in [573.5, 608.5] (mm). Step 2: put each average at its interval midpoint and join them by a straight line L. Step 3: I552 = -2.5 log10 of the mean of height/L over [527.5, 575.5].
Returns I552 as 0.12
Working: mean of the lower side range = 382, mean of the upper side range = 323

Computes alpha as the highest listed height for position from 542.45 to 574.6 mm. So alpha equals 379.7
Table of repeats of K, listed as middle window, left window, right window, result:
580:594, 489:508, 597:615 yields 0.23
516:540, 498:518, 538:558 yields 0.25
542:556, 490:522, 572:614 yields 0.11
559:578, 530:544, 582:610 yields -0.25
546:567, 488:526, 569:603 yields 0.02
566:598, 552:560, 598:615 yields 0.06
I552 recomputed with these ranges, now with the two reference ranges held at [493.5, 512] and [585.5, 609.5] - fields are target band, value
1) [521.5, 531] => 0.26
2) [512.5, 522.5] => 0.02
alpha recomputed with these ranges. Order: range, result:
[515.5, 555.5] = 416.2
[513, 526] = 419.3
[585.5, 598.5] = 360.4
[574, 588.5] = 345.6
